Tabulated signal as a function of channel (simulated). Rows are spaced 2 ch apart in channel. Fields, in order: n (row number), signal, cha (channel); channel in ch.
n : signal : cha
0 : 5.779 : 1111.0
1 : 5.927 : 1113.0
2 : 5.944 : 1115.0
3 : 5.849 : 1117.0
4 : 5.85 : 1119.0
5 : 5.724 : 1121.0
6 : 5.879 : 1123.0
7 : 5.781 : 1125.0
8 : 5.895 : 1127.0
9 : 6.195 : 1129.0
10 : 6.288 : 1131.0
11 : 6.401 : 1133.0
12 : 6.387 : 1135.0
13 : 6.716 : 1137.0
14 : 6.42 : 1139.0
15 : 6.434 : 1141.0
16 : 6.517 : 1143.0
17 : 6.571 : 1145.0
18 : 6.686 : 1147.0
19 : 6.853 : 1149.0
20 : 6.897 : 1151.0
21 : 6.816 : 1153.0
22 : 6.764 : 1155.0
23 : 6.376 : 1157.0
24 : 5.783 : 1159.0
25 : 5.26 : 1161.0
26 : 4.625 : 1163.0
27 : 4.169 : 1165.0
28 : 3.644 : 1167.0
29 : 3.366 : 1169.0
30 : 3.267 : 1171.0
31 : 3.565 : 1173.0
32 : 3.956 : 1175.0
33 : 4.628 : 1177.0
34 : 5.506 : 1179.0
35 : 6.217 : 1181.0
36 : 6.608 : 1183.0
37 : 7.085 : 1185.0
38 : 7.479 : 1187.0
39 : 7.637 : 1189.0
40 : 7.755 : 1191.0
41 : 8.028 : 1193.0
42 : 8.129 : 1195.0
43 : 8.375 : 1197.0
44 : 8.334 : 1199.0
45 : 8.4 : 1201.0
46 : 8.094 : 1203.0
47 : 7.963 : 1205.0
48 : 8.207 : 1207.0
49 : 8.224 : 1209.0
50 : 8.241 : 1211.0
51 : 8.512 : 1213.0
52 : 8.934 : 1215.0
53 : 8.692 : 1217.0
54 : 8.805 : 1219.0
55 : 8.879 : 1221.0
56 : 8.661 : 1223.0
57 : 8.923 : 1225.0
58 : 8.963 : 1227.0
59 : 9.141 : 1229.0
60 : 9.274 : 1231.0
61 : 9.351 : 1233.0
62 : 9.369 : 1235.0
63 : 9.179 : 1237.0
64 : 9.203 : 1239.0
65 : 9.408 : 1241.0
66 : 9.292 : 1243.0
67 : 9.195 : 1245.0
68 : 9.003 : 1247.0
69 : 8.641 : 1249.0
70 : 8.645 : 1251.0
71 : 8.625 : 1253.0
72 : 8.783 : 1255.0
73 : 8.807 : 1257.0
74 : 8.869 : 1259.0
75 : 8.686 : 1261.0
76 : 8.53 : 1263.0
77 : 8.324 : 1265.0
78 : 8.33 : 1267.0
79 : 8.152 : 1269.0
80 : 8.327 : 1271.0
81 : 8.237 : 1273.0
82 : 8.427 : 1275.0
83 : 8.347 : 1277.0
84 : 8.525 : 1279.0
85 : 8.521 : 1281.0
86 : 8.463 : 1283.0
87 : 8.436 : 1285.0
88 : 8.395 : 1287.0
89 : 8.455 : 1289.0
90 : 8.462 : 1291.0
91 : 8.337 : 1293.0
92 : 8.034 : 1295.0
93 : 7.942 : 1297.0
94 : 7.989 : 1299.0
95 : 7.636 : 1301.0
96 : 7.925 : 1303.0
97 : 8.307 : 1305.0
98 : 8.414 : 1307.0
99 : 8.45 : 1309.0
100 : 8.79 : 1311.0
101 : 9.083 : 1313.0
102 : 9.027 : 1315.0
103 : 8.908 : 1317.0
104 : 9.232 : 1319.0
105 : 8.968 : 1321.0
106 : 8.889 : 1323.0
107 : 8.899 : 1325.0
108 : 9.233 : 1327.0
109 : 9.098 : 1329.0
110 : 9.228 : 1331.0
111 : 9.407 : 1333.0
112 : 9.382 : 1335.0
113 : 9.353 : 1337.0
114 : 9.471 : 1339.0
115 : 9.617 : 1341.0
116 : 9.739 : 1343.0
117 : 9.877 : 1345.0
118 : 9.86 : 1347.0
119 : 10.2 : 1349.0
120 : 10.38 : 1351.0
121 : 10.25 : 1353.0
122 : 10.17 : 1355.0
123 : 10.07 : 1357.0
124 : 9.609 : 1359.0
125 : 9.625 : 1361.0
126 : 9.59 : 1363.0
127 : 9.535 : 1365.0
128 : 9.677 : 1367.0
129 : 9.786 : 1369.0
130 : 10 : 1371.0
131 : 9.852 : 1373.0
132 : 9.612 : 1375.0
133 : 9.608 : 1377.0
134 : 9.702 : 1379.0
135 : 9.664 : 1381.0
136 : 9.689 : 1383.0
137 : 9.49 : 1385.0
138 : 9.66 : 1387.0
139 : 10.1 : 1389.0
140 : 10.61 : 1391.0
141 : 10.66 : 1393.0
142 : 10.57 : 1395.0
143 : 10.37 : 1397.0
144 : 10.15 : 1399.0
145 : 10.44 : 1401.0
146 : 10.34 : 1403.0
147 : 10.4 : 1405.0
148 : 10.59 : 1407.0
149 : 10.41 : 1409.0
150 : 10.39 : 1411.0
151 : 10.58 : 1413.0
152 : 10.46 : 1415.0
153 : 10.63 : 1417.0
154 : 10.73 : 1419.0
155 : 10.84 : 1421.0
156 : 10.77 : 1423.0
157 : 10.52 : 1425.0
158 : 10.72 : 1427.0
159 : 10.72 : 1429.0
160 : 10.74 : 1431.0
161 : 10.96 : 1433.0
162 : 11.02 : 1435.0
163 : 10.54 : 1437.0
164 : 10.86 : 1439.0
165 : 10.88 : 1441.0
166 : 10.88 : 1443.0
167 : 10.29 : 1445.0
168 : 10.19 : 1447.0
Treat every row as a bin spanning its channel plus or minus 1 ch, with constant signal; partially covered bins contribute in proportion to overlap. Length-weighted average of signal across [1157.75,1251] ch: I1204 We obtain 7.49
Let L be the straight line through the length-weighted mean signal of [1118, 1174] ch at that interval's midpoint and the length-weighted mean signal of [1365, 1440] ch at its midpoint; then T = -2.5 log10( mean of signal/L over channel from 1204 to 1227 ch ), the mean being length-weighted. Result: -0.22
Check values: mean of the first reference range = 5.75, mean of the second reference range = 10.3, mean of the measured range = 8.57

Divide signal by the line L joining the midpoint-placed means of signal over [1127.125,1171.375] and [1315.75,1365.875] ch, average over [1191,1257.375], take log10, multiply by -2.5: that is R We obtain -0.19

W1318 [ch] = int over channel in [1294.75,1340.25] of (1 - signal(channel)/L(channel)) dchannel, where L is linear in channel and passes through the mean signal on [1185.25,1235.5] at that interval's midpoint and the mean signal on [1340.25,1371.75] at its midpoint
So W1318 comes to 3.5 ch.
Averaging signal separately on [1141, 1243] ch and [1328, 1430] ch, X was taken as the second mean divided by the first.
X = 1.4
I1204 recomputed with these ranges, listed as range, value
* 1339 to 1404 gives 9.95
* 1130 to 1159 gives 6.55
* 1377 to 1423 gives 10.3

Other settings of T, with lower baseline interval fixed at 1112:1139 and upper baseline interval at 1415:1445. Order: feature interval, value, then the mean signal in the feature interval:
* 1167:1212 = 0.062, 6.71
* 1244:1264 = -0.095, 8.78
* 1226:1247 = -0.185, 9.23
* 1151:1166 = 0.142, 5.77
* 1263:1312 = 0.032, 8.31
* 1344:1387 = -0.007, 9.82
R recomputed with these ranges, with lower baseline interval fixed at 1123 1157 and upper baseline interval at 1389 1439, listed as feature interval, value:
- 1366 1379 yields 0.023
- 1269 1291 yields 0.021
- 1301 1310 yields 0.095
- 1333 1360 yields -0.029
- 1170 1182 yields 0.476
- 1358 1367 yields 0.024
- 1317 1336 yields 0.015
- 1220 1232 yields -0.159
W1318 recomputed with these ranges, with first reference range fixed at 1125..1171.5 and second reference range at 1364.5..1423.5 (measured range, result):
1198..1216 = -3.72 ch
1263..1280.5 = -0.69 ch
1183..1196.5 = -2.11 ch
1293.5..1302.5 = 0.60 ch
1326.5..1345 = -0.54 ch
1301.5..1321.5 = 0.13 ch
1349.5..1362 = -0.68 ch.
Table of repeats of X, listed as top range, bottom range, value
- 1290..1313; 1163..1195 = 1.48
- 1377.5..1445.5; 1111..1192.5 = 1.77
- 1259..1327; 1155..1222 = 1.26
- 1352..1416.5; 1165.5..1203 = 1.61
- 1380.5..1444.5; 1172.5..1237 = 1.33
